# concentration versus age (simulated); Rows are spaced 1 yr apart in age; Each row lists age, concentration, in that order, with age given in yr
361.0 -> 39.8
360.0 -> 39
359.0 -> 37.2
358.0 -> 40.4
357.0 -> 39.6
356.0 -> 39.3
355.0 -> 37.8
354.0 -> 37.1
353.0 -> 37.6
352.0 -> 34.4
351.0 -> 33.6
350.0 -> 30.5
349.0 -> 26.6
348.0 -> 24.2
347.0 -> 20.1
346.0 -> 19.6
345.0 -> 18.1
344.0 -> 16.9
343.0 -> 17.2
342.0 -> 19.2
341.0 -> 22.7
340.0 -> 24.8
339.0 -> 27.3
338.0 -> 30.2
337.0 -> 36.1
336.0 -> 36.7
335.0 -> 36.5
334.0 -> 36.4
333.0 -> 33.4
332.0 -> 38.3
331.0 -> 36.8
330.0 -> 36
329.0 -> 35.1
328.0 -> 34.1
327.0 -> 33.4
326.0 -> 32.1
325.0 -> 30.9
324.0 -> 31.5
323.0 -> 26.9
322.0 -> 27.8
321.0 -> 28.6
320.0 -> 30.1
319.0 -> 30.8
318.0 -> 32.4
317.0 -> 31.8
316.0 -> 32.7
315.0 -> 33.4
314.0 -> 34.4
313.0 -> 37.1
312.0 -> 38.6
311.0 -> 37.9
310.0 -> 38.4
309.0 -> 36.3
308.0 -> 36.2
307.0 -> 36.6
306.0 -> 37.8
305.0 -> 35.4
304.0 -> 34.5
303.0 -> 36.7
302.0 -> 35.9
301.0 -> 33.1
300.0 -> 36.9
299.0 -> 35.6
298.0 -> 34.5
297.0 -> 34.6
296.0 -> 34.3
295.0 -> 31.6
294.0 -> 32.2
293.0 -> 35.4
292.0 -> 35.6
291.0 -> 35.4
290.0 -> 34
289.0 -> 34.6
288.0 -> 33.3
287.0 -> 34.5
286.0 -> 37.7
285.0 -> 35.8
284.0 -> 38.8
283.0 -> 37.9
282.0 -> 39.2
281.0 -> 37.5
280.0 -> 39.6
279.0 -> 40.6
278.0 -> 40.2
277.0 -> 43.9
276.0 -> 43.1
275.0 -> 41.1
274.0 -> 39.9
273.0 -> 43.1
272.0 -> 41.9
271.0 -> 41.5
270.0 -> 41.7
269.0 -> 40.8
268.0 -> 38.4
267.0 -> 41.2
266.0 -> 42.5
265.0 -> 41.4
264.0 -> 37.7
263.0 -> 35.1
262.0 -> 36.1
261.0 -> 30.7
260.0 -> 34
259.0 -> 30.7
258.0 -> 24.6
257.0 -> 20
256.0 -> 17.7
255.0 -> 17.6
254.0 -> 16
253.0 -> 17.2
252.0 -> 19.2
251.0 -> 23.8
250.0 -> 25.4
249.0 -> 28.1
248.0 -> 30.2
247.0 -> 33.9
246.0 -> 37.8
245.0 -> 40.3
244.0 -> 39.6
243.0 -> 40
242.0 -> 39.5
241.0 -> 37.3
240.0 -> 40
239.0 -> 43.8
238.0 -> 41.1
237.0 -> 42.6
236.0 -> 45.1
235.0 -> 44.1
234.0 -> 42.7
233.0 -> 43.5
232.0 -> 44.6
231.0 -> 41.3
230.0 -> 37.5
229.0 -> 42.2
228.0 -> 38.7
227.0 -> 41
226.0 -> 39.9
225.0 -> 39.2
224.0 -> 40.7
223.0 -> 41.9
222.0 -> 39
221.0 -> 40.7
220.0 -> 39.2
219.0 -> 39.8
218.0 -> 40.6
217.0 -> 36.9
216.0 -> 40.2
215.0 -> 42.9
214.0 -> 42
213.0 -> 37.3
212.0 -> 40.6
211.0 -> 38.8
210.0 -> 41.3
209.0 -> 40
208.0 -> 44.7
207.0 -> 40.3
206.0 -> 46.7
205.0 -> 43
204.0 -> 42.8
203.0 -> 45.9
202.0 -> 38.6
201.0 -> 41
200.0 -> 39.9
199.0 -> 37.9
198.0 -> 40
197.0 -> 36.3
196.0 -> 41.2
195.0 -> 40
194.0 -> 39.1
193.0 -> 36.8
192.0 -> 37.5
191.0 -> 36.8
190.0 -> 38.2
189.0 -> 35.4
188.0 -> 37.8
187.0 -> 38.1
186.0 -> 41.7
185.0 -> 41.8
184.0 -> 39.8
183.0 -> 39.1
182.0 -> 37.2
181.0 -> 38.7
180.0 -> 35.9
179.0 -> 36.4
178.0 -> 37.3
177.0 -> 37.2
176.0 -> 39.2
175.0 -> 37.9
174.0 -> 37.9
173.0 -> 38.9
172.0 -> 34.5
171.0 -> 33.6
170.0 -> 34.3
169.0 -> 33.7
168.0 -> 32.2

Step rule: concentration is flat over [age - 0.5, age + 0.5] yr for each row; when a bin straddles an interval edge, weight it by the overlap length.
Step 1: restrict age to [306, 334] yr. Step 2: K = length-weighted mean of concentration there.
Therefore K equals 33.9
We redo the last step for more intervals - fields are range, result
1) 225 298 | 36.2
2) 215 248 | 40.3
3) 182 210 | 40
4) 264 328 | 36.2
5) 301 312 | 36.5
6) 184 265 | 37.3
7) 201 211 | 42.3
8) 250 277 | 33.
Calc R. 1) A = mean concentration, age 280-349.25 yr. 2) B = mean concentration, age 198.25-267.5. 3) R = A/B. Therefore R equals 0.88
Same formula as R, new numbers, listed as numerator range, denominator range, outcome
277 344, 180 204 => 0.87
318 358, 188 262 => 0.82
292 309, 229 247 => 0.86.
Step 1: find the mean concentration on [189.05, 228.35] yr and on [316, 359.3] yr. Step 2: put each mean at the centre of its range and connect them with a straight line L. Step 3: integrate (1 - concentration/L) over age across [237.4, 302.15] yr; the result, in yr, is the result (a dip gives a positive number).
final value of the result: 1.2 yr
